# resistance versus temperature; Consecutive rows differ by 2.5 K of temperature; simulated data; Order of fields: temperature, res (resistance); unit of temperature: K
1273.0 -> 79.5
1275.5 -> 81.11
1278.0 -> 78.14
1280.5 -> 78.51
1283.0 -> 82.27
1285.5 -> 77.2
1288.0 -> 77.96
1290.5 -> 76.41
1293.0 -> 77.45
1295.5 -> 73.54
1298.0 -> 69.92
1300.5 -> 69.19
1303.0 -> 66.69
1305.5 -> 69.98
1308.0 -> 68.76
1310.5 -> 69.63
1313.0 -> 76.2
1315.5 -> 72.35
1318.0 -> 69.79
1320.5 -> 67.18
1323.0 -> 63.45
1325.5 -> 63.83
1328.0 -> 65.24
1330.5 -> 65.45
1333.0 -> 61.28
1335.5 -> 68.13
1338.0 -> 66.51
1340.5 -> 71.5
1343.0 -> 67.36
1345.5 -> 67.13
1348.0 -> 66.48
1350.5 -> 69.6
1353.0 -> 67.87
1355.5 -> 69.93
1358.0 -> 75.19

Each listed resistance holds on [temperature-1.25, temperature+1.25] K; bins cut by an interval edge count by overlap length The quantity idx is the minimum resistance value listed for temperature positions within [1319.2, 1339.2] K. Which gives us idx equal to 61.28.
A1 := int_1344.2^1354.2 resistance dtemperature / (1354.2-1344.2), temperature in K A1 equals 67.8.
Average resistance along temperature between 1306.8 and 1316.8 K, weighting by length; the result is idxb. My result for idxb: 71.7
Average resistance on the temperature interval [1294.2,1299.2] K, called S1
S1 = 71.8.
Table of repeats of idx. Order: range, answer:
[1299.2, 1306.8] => 66.69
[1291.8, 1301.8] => 69.19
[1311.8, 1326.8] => 63.45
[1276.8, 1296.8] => 73.54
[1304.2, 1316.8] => 68.76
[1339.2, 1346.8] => 67.13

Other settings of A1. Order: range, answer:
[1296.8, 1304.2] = 68.6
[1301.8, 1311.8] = 68.8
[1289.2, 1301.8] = 73.3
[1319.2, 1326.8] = 64.9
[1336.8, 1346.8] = 68.1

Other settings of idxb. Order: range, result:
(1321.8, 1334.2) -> 63.9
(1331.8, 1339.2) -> 65.3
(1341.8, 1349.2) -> 67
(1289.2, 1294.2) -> 76.9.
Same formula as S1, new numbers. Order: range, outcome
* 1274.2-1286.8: 79.4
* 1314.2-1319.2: 71.1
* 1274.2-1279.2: 79.6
